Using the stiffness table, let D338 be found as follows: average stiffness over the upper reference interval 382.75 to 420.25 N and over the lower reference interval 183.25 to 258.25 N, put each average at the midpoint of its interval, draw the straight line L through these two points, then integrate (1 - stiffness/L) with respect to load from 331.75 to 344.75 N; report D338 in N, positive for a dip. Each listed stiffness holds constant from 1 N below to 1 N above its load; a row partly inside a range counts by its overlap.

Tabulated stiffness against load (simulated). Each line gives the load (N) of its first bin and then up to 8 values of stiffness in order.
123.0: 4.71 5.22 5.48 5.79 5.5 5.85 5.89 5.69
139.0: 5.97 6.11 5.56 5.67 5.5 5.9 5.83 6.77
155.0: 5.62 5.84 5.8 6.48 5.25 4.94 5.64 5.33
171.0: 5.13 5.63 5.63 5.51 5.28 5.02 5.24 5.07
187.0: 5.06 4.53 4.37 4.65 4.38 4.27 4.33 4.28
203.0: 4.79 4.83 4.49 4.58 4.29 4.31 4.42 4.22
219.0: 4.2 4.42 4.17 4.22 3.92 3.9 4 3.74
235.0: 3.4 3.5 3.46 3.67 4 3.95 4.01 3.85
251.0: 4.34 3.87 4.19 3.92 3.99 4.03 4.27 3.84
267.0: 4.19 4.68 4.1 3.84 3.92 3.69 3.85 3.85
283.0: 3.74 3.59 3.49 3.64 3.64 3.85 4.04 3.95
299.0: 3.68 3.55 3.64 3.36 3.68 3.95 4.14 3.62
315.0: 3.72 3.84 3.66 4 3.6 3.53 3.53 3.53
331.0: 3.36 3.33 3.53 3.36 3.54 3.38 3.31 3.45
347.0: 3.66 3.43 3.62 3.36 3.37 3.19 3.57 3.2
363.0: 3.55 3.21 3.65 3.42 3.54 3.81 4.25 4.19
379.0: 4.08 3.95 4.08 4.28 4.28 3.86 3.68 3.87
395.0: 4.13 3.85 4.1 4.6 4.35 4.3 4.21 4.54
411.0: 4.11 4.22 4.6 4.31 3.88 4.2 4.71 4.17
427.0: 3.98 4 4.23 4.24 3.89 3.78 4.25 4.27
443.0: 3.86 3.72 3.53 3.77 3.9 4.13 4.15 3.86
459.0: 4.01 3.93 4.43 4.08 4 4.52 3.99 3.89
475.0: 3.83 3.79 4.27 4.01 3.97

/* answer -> 2.41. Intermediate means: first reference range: 4.22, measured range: 3.41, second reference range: 4.17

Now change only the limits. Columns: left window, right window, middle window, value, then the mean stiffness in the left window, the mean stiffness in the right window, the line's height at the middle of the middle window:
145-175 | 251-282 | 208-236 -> 3.5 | 5.69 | 4.03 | 4.72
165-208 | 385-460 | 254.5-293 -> 5.9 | 4.93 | 4.1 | 4.62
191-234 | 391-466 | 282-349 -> 9.3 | 4.31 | 4.11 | 4.21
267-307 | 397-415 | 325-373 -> 7.2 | 3.8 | 4.29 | 4.06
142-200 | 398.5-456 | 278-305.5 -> 6.1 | 5.32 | 4.14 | 4.76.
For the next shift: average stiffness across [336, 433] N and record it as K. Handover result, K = 3.89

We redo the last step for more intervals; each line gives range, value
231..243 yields 3.63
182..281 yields 4.19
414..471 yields 4.08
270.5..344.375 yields 3.67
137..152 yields 5.78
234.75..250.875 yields 3.78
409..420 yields 4.25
